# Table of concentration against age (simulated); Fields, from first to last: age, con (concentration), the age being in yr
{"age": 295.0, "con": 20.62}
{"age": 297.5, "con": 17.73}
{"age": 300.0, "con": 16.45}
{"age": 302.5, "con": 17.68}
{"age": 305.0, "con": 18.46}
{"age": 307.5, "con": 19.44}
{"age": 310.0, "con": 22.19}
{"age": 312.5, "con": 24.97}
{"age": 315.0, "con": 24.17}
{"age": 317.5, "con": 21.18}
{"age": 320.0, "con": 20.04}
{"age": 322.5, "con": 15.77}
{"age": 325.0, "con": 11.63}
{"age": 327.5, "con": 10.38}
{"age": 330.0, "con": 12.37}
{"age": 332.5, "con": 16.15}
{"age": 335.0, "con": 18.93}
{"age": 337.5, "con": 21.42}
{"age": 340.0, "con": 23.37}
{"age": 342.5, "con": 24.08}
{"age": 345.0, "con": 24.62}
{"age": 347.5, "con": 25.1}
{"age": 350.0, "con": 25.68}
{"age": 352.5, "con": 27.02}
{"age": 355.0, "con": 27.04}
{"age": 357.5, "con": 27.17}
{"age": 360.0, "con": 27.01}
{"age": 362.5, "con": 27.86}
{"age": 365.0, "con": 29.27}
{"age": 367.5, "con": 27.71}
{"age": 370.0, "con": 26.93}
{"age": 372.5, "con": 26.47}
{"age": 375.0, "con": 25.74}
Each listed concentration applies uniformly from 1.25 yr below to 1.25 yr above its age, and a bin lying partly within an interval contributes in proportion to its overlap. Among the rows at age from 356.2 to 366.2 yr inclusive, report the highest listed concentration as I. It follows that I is 29.27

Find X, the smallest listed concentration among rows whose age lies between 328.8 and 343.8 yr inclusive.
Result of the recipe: 12.37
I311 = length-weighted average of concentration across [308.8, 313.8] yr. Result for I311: 23.6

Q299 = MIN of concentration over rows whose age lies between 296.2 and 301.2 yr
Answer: 16.45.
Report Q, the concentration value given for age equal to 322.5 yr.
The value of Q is 15.77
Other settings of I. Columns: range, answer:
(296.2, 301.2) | 17.73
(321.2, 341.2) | 23.37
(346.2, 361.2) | 27.17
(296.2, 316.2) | 24.97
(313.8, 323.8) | 24.17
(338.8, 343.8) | 24.08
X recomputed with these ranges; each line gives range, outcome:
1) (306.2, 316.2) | 19.44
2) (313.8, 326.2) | 11.63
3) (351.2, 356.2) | 27.02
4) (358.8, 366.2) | 27.01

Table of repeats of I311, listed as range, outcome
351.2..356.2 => 27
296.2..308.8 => 18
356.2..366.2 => 27.8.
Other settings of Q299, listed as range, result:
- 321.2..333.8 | 10.38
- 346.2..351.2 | 25.1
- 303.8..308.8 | 18.46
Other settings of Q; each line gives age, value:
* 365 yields 29.27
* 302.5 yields 17.68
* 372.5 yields 26.47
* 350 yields 25.68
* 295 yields 20.62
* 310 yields 22.19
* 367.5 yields 27.71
